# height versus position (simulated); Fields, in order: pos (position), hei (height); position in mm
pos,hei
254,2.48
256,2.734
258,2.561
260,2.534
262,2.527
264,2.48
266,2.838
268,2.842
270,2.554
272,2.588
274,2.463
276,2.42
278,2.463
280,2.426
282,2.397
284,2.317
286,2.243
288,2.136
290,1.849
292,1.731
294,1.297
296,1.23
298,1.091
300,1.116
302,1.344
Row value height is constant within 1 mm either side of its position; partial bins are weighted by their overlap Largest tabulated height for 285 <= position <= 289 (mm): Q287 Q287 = 2.243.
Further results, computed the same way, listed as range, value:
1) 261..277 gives 2.842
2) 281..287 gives 2.397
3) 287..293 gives 2.136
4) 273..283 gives 2.463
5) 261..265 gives 2.527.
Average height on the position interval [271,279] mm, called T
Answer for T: 2.48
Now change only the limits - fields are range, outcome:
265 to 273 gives 2.71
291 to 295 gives 1.51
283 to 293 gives 2.06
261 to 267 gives 2.61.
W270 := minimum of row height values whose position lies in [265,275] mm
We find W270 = 2.463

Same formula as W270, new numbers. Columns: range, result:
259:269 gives 2.48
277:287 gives 2.243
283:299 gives 1.091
